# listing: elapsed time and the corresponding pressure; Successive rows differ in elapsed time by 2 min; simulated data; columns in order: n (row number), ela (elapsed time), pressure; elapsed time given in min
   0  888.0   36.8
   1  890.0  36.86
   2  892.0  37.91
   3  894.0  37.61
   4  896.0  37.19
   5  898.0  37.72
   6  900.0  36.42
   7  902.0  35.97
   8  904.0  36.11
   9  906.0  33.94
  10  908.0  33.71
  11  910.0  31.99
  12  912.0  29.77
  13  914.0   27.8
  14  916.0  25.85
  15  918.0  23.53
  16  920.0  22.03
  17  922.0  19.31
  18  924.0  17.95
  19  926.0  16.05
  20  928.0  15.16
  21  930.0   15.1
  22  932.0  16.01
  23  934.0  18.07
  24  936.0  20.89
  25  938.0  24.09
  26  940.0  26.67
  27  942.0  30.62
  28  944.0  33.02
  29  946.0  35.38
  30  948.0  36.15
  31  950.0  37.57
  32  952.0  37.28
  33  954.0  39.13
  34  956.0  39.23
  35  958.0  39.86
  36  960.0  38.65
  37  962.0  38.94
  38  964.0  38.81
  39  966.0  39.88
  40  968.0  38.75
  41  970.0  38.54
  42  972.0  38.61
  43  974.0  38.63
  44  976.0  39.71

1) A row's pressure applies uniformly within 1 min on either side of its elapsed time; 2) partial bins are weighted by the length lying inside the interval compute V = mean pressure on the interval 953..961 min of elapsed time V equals 39.2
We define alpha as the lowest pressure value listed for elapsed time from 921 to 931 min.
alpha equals 15.1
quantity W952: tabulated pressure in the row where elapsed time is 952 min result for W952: 37.28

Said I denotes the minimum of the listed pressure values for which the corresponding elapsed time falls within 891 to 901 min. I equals 36.42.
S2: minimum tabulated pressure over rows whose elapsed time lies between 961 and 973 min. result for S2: 38.54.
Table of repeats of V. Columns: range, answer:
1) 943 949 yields 34.9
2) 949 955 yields 38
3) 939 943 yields 28.6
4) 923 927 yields 17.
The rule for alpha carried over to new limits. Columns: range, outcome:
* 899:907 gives 33.94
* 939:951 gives 26.67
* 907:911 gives 31.99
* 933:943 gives 18.07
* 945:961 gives 35.38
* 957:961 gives 38.65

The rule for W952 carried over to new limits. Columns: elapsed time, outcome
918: 23.53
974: 38.63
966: 39.88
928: 15.16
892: 37.91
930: 15.1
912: 29.77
